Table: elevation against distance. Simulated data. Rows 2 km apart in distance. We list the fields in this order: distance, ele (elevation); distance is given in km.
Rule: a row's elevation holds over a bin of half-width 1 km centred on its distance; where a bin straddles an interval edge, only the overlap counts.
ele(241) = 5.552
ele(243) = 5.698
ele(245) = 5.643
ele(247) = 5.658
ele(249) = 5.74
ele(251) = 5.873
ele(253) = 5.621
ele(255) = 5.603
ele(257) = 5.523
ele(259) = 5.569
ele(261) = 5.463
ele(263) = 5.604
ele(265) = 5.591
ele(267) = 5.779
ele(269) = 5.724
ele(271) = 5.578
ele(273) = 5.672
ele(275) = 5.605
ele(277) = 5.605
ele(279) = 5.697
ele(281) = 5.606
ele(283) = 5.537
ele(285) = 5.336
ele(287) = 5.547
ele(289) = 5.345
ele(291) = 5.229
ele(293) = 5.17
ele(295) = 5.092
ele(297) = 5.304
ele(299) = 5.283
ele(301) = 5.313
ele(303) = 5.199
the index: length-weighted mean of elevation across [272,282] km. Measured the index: 5.64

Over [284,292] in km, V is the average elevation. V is 5.36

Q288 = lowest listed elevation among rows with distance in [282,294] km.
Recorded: 5.17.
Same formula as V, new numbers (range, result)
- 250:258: 5.66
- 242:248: 5.67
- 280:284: 5.57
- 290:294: 5.2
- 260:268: 5.61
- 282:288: 5.47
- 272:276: 5.64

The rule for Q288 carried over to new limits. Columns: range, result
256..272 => 5.463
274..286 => 5.336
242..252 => 5.643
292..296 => 5.092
